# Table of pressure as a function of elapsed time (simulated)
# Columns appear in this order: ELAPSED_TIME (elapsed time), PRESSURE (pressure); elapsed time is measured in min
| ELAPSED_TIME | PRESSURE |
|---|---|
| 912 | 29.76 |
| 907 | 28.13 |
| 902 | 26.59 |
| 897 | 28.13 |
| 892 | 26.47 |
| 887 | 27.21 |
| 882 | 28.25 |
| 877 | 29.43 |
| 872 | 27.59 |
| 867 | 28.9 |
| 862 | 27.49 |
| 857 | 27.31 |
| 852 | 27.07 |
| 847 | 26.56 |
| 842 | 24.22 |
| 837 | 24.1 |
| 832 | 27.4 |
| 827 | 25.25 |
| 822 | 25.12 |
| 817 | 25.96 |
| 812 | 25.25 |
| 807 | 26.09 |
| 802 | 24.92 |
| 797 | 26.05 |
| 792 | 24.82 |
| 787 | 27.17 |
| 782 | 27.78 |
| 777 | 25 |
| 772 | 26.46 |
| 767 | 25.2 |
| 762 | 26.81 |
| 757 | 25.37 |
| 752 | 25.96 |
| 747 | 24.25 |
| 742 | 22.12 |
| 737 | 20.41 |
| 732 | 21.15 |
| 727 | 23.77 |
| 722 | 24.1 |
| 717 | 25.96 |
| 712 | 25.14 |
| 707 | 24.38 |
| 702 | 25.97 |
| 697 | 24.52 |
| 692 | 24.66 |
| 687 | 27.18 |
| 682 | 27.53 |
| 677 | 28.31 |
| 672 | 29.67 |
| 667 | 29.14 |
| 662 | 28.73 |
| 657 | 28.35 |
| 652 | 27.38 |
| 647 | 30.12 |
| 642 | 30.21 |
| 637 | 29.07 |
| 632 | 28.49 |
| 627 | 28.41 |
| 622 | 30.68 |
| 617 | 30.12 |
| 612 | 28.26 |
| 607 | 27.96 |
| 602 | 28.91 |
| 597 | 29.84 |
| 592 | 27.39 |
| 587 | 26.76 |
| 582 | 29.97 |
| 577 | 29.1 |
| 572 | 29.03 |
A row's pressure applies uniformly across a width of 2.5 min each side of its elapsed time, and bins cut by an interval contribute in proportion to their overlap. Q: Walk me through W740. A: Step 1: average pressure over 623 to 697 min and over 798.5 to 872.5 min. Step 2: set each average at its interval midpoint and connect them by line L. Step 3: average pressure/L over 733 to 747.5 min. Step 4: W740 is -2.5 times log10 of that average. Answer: 0.242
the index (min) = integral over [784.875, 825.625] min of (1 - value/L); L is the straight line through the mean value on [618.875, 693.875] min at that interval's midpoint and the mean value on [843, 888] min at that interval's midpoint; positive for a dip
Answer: 3.32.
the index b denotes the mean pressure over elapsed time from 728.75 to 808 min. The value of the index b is 24.9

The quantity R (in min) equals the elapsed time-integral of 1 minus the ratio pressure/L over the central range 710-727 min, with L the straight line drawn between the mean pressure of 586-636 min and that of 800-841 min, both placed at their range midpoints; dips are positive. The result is 1.4 min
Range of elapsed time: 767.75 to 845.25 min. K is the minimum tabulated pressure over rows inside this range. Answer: 24.1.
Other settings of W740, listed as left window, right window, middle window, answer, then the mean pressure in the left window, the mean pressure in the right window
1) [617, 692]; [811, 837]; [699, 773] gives 0.12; 28.7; 25.7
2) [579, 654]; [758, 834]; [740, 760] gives 0.09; 28.9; 25.9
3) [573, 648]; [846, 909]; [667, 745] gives 0.14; 29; 27.6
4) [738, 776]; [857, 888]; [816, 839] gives 0.05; 25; 28.1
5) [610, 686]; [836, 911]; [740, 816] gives 0.10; 28.9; 27.3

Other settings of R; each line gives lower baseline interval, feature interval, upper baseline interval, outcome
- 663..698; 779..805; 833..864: 0.47 min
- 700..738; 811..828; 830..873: 0.40 min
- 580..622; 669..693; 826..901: 0.47 min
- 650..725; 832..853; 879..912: 1.39 min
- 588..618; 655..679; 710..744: -2.84 min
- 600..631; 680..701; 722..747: -0.95 min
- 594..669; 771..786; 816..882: 0.54 min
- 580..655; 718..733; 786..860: 2.08 min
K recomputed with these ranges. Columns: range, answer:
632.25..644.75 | 29.07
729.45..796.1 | 20.41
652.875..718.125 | 24.38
